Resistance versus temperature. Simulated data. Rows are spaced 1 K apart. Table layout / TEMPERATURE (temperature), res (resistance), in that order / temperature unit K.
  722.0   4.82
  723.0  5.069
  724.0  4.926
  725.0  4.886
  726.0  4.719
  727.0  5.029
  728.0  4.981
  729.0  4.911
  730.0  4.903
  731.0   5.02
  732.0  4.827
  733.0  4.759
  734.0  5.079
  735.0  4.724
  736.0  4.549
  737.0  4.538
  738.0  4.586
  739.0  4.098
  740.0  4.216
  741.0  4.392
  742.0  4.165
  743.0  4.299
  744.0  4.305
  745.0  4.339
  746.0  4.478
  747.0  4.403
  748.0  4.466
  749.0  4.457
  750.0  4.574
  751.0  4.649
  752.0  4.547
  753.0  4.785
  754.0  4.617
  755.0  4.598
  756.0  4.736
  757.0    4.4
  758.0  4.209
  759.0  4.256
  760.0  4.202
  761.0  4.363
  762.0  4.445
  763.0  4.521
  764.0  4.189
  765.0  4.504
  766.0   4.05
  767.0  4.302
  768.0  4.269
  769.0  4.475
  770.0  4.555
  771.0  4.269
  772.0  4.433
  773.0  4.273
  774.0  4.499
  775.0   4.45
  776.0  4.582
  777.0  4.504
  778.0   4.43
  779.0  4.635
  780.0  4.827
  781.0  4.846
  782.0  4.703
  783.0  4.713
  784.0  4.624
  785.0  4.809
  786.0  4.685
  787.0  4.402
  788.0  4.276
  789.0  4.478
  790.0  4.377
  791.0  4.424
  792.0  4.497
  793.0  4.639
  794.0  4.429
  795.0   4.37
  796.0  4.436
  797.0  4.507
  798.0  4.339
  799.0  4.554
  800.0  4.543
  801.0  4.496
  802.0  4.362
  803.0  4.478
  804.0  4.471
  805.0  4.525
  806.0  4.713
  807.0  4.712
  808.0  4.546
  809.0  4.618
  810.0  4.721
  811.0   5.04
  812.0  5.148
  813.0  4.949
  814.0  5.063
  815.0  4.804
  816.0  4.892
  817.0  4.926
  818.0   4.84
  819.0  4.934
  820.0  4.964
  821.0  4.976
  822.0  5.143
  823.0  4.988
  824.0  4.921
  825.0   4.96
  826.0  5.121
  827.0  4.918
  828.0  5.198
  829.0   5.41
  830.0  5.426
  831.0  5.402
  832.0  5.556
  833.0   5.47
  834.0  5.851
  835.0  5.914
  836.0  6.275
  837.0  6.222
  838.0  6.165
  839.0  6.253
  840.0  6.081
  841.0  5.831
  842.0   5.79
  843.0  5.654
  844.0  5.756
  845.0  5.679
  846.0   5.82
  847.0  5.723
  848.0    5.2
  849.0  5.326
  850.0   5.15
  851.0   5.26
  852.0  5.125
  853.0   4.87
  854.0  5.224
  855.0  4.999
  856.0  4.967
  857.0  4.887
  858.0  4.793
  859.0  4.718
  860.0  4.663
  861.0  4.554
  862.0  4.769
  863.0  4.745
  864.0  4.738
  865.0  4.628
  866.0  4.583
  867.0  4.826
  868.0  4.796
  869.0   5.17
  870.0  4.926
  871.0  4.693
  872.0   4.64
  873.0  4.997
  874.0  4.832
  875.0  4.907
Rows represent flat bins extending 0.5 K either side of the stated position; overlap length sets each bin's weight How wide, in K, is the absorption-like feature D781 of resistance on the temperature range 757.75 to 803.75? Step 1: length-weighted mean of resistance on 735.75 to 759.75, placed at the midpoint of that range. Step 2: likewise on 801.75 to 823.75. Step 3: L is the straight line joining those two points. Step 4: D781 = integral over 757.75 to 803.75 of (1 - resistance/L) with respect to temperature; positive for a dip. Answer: 1.7 K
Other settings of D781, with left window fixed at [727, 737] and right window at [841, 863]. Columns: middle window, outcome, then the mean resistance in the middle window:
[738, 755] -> 1.6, 4.43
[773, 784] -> 0.8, 4.6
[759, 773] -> 1.7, 4.35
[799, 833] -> 1.2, 4.91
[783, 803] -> 2.1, 4.49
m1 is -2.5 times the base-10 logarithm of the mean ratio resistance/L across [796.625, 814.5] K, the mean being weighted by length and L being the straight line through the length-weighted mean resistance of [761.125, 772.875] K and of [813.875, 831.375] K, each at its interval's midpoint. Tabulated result 0.042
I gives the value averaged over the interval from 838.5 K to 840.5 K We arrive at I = 6.17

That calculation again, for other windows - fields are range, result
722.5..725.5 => 4.96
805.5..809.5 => 4.65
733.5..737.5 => 4.72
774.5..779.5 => 4.52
